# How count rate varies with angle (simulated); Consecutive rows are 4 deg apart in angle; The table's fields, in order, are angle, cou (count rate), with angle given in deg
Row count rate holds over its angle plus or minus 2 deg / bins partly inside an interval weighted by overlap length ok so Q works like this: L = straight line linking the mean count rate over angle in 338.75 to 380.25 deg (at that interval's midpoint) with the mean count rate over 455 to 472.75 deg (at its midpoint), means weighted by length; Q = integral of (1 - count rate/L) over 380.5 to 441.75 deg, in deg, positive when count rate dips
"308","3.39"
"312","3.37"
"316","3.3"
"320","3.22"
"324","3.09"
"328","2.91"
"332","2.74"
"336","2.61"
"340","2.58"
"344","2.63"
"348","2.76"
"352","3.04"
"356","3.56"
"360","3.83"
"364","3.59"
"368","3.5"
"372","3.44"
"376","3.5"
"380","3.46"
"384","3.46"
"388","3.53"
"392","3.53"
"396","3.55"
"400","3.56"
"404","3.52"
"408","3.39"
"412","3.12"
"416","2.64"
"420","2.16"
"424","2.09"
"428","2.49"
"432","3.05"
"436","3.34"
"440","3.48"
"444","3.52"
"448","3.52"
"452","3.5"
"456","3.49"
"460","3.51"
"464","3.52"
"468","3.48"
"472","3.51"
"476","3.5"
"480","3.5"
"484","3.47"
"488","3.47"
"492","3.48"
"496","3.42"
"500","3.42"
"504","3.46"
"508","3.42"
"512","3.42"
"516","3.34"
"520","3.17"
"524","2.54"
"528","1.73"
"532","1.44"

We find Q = 4.4 deg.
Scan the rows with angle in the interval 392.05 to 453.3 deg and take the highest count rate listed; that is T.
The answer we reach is 3.56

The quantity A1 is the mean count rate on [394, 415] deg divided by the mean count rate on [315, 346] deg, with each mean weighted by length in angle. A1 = 1.18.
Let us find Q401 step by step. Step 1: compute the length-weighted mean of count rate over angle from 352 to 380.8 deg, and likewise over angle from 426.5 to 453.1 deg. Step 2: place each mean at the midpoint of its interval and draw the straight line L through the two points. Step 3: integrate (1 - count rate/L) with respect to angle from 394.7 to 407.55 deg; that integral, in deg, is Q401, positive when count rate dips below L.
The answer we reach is -0.4 deg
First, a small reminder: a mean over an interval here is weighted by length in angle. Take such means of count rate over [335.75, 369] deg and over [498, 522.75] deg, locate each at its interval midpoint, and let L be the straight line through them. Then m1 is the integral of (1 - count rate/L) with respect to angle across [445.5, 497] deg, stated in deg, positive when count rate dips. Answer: -3.1 deg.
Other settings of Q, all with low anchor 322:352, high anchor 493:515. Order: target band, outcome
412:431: 3.9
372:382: -1.8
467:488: -1.1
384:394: -1.8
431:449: -1.2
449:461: -1.0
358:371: -3.3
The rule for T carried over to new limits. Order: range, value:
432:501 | 3.52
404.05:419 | 3.39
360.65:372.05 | 3.59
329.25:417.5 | 3.83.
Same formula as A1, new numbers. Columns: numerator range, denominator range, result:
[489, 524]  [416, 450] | 1.14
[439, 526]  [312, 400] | 1.05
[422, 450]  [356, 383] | 0.86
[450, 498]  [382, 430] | 1.13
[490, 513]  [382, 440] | 1.10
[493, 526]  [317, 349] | 1.16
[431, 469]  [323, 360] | 1.18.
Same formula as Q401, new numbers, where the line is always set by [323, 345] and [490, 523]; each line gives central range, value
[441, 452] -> -1.3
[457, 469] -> -1.1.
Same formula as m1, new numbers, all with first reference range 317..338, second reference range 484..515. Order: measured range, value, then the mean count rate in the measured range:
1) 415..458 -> 3.0 deg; 3.03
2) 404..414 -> -0.4 deg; 3.31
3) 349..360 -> -1.2 deg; 3.35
